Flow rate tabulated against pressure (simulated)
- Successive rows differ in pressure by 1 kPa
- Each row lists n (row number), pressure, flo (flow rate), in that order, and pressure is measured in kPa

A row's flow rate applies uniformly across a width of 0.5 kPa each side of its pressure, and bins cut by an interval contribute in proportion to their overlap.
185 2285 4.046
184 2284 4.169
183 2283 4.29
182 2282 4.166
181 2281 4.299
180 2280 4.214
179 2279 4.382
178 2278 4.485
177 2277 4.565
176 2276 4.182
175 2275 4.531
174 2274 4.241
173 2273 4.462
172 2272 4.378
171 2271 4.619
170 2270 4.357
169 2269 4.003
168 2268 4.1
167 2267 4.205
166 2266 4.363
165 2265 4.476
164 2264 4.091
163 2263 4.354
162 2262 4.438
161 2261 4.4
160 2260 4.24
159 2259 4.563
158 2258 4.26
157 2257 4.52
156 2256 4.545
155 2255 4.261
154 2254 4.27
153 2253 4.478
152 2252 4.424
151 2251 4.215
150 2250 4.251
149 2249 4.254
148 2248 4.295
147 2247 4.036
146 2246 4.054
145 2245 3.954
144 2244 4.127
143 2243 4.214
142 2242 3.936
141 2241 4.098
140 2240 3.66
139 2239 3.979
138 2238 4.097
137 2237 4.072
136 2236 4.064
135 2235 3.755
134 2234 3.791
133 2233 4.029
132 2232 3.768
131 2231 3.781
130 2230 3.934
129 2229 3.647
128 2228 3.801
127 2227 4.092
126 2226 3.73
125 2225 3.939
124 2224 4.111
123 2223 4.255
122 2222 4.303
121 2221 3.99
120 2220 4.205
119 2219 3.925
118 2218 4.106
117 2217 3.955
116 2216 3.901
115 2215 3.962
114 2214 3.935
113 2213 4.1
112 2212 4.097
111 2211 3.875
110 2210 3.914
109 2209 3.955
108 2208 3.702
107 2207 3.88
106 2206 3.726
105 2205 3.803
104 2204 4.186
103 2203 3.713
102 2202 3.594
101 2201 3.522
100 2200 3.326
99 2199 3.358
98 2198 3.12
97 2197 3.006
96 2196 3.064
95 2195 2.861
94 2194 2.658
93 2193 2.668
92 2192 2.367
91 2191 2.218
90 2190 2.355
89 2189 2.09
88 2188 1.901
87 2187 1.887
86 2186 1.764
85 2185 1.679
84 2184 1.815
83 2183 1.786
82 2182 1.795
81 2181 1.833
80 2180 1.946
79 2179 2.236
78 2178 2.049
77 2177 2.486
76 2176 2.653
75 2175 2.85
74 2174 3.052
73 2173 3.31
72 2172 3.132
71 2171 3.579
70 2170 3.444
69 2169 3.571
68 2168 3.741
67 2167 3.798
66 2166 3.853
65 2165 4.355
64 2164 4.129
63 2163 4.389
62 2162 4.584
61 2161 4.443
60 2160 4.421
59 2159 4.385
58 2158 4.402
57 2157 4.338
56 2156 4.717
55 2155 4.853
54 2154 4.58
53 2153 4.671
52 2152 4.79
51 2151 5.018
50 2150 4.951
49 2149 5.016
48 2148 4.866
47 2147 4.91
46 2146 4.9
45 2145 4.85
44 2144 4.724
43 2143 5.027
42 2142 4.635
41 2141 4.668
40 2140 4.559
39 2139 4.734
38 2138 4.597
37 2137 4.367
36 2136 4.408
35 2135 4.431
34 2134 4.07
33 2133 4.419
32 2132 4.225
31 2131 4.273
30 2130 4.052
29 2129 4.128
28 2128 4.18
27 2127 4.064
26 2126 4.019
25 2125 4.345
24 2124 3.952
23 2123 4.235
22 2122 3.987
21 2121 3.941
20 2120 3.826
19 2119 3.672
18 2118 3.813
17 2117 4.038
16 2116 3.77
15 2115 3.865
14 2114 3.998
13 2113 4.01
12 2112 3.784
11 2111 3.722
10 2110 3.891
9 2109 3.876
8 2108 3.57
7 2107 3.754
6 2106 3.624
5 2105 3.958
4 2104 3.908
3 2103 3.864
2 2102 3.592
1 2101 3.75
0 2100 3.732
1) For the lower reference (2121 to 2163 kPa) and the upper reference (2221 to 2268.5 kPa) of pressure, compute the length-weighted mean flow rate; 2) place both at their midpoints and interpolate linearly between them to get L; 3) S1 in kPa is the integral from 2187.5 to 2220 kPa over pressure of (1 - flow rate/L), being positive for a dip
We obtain 6.53 kPa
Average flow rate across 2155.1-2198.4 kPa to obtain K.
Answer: 3.06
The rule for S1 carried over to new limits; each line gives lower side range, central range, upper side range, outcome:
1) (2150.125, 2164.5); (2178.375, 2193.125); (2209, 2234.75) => 7.86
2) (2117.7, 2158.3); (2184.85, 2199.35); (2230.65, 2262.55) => 6.15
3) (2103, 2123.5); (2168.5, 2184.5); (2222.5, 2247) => 5.38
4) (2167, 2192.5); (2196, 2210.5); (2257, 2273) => -2.94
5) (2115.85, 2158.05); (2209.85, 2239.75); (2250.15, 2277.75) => 2.78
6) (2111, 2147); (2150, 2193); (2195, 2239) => 8.28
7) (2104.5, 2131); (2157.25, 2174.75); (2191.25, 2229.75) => -0.47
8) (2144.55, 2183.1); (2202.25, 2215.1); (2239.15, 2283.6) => 0.42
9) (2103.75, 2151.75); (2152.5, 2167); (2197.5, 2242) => -1.04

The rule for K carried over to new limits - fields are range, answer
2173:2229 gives 3.19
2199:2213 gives 3.79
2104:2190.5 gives 3.81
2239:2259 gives 4.21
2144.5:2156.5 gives 4.84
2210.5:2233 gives 3.97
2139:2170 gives 4.52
